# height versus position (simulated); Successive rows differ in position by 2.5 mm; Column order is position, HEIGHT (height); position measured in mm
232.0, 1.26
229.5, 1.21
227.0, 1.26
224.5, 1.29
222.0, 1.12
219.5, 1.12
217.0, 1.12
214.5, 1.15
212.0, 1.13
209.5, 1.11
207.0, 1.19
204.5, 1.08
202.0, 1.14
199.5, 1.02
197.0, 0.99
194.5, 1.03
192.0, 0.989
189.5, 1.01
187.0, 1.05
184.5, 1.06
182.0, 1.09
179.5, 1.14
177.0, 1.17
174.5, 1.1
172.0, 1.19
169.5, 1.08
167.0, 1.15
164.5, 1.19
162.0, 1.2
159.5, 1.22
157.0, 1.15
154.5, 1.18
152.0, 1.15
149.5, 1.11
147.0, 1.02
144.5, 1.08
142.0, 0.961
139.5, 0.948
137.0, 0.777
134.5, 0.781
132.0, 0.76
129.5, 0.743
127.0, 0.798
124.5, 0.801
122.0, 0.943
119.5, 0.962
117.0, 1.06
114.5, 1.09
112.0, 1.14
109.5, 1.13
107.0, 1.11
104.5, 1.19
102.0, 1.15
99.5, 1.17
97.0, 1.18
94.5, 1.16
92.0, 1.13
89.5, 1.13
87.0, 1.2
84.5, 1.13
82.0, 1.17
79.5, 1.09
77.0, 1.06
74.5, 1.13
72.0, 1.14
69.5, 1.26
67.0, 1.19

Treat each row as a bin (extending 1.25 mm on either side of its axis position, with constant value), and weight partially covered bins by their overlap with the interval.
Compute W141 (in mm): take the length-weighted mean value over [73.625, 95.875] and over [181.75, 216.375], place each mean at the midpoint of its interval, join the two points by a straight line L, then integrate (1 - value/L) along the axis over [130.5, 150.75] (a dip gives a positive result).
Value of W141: 3.25 mm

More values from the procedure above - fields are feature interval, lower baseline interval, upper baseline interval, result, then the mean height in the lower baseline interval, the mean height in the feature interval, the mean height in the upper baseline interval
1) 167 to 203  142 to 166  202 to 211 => 1.7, 1.13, 1.08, 1.13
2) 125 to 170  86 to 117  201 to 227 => 5.3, 1.14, 1.01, 1.15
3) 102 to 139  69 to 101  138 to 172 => 5.7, 1.15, 0.956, 1.11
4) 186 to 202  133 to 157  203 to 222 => 1.0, 1.01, 1.02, 1.13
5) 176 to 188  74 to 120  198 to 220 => 0.2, 1.13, 1.1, 1.12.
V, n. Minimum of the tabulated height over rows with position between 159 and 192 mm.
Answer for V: 0.989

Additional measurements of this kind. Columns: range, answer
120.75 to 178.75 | 0.743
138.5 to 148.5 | 0.948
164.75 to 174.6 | 1.08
